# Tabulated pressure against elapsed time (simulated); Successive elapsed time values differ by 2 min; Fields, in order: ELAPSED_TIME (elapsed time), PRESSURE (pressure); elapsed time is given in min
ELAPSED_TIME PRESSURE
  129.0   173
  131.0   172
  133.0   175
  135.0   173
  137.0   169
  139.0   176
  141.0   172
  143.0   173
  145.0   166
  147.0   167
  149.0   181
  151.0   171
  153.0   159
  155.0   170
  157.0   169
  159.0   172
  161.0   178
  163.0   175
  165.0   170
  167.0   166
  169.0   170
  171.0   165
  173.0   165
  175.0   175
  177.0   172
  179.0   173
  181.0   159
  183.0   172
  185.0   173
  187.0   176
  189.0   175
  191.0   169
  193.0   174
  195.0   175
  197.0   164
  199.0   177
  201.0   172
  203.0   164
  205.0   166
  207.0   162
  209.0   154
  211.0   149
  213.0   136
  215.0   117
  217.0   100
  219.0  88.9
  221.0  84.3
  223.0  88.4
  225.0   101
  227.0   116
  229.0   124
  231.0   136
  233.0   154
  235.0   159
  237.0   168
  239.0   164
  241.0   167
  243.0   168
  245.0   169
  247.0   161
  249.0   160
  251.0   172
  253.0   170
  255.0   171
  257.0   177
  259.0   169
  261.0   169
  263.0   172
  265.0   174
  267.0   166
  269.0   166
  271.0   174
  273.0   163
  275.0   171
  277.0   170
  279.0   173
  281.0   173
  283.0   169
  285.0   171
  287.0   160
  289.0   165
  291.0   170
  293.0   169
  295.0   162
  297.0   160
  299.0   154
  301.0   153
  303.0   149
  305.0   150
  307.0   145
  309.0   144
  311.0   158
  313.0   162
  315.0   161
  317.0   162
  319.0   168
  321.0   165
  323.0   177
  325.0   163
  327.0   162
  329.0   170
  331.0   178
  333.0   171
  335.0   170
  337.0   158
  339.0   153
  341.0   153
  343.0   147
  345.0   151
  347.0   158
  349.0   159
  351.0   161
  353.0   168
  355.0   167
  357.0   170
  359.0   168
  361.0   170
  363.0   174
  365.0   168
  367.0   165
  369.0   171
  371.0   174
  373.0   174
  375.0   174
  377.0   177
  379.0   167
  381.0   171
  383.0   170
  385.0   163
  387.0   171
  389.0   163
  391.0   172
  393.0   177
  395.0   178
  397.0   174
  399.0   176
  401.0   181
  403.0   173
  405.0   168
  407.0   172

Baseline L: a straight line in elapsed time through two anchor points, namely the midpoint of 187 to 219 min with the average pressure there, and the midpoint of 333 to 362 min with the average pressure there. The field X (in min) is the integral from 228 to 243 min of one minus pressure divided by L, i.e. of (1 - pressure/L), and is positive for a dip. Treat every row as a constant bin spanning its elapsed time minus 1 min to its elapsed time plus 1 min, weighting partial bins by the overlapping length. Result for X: 0.2 min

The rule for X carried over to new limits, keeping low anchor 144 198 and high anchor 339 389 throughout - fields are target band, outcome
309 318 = 0.4 min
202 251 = 8.3 min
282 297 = 0.1 min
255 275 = -0.2 min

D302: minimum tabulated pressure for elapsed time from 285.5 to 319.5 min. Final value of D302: 144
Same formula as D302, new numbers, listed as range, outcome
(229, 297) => 124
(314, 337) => 158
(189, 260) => 84.3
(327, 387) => 147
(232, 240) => 154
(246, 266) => 160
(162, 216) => 117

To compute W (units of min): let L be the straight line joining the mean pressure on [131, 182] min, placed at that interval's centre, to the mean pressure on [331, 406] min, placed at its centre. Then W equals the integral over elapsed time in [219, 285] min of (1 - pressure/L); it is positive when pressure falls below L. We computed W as 5.2 min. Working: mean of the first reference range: 170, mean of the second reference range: 168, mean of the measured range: 156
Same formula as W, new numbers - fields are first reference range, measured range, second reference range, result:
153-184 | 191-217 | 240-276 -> 1.86 min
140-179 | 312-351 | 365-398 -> 1.95 min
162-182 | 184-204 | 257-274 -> -0.33 min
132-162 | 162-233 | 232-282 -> 7.67 min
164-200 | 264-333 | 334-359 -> -0.47 min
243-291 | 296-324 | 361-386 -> 1.96 min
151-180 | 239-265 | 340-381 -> -0.09 min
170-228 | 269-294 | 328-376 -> -1.63 min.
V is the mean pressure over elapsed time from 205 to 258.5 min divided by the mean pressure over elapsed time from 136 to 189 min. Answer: 0.84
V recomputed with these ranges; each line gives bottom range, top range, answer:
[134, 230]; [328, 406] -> 1.07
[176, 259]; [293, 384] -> 1.07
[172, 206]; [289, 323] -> 0.93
